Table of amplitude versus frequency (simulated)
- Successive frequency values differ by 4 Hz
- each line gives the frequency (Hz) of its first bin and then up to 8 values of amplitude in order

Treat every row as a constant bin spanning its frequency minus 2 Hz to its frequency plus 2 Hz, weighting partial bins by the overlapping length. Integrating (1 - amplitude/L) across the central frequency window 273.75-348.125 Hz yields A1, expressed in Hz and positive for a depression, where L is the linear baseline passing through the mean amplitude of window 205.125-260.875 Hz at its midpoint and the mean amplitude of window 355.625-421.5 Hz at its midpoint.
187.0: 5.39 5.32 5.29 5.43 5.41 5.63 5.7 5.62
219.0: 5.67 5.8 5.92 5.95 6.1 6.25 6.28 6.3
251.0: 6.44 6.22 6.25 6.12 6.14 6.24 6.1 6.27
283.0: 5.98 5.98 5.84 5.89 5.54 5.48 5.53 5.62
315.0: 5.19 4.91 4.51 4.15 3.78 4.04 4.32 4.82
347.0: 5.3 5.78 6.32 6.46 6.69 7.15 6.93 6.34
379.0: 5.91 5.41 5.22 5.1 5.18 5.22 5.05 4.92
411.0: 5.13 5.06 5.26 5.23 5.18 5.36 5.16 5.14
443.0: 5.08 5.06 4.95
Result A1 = 8.2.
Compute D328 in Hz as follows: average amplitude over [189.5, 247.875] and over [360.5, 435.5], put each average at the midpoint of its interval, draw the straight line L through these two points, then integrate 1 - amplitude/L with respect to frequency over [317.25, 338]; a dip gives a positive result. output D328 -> 5.1 Hz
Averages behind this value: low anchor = 5.77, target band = 4.27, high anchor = 5.57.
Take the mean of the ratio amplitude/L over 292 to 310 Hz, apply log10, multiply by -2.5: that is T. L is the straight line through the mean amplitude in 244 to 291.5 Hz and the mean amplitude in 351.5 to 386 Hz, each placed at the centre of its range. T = 0.11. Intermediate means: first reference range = 6.17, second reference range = 6.34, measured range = 5.62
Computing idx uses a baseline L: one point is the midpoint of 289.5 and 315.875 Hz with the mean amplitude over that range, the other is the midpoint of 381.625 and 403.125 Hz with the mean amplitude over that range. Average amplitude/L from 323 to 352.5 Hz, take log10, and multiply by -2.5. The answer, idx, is 0.19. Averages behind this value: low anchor 5.6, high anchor 5.2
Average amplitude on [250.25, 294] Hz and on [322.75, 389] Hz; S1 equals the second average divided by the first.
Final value 0.9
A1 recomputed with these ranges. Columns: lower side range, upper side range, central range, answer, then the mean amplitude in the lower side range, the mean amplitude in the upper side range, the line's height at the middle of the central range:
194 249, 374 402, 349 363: -1.90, 5.82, 5.44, 5.51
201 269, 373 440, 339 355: 0.65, 5.99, 5.29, 5.53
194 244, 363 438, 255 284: -2.37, 5.77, 5.52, 5.7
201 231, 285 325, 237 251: -1.70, 5.7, 5.45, 5.62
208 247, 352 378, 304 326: 4.25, 5.93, 6.59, 6.35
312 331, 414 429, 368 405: -4.78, 4.64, 5.19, 5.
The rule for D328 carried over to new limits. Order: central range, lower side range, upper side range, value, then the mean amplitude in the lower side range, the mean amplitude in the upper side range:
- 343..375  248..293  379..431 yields -4.4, 6.15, 5.2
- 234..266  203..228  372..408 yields -3.4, 5.69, 5.43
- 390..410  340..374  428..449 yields 1.9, 6.13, 5.16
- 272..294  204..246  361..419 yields -0.9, 5.89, 5.65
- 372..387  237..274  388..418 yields -1.6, 6.24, 5.1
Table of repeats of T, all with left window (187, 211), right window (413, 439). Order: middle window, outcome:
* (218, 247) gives -0.12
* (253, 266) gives -0.15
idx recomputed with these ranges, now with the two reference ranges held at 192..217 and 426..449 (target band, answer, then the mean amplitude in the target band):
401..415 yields 0.04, 5.04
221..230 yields -0.08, 5.87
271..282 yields -0.15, 6.18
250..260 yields -0.16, 6.29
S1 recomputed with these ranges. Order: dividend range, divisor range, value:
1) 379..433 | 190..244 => 0.91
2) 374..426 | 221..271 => 0.86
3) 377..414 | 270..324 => 0.92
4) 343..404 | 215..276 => 0.96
